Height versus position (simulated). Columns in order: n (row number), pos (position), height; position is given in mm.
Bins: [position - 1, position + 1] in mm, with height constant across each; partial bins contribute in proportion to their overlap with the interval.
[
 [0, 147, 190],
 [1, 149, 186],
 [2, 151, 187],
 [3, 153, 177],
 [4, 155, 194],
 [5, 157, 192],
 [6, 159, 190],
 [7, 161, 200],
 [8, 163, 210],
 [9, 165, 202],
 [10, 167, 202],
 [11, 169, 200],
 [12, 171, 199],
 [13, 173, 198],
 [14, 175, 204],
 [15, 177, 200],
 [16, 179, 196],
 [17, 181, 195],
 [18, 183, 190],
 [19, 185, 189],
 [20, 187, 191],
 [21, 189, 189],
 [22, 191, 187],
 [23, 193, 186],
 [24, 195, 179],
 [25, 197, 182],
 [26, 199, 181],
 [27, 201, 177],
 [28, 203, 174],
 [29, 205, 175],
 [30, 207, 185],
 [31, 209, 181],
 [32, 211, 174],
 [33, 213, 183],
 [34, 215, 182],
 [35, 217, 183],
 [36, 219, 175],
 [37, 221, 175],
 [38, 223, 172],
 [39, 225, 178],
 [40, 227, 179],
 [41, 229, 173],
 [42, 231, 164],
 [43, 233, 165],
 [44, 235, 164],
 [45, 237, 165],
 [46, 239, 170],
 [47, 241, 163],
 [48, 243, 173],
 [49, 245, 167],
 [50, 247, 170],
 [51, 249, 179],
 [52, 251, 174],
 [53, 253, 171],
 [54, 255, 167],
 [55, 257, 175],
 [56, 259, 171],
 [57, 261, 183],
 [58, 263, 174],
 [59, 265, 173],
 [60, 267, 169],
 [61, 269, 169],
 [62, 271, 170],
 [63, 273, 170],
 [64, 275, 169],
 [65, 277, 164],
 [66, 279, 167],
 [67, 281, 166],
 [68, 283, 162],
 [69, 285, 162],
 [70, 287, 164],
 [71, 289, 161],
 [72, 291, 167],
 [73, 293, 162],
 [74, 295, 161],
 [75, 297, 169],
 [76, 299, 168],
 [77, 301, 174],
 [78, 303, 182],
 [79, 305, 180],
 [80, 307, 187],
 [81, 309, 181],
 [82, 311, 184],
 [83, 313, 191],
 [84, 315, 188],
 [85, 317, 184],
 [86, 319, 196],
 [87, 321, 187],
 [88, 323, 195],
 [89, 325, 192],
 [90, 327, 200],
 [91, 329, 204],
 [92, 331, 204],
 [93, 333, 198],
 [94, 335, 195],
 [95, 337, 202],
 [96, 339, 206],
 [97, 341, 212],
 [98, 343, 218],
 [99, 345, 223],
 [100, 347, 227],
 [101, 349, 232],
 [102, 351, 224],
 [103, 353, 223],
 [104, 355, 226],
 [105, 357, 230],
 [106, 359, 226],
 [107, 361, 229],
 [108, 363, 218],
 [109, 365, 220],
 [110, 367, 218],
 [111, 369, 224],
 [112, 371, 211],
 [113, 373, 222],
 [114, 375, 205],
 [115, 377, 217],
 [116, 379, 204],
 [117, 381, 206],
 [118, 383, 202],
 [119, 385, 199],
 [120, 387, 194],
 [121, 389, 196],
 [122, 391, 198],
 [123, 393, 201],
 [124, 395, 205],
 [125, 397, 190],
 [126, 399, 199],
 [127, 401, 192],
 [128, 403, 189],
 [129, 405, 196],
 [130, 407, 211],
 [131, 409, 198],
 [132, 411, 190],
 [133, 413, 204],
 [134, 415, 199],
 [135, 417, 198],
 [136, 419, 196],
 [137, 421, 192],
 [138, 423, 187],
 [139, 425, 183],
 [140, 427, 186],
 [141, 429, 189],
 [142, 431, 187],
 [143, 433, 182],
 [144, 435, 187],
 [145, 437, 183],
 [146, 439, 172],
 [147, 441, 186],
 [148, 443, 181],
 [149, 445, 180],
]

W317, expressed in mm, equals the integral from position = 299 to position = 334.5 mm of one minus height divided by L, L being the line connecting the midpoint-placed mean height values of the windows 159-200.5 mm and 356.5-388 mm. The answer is 3.2 mm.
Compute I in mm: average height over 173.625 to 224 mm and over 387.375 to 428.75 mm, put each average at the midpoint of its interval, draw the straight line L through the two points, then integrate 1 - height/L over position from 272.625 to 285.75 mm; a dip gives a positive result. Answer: 1.60 mm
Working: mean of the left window 184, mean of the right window 195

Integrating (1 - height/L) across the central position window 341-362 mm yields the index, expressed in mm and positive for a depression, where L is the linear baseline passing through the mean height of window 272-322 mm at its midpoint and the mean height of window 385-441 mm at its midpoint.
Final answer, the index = -4.9 mm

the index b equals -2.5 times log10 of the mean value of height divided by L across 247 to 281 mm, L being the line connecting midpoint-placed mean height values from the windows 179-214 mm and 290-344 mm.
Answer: 0.09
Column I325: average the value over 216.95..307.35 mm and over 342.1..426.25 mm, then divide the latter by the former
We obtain 1.22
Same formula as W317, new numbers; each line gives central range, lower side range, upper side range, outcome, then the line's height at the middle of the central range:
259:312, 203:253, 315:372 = 5.9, 192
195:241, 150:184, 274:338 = 3.7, 190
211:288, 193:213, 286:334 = 4.1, 181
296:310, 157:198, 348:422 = 1.7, 202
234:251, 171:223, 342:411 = 2.0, 192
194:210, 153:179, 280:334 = 1.2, 194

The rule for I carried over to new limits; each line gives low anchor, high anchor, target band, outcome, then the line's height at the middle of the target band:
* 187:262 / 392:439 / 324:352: -3.6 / 186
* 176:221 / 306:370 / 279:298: 3.4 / 199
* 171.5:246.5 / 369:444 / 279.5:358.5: -1.2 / 189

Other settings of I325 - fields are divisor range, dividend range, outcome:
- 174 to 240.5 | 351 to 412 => 1.15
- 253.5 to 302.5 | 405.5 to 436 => 1.14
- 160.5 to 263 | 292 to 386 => 1.11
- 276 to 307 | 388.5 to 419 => 1.18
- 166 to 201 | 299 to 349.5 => 1.03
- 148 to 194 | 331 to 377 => 1.12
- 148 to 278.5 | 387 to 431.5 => 1.08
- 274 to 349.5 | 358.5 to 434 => 1.08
